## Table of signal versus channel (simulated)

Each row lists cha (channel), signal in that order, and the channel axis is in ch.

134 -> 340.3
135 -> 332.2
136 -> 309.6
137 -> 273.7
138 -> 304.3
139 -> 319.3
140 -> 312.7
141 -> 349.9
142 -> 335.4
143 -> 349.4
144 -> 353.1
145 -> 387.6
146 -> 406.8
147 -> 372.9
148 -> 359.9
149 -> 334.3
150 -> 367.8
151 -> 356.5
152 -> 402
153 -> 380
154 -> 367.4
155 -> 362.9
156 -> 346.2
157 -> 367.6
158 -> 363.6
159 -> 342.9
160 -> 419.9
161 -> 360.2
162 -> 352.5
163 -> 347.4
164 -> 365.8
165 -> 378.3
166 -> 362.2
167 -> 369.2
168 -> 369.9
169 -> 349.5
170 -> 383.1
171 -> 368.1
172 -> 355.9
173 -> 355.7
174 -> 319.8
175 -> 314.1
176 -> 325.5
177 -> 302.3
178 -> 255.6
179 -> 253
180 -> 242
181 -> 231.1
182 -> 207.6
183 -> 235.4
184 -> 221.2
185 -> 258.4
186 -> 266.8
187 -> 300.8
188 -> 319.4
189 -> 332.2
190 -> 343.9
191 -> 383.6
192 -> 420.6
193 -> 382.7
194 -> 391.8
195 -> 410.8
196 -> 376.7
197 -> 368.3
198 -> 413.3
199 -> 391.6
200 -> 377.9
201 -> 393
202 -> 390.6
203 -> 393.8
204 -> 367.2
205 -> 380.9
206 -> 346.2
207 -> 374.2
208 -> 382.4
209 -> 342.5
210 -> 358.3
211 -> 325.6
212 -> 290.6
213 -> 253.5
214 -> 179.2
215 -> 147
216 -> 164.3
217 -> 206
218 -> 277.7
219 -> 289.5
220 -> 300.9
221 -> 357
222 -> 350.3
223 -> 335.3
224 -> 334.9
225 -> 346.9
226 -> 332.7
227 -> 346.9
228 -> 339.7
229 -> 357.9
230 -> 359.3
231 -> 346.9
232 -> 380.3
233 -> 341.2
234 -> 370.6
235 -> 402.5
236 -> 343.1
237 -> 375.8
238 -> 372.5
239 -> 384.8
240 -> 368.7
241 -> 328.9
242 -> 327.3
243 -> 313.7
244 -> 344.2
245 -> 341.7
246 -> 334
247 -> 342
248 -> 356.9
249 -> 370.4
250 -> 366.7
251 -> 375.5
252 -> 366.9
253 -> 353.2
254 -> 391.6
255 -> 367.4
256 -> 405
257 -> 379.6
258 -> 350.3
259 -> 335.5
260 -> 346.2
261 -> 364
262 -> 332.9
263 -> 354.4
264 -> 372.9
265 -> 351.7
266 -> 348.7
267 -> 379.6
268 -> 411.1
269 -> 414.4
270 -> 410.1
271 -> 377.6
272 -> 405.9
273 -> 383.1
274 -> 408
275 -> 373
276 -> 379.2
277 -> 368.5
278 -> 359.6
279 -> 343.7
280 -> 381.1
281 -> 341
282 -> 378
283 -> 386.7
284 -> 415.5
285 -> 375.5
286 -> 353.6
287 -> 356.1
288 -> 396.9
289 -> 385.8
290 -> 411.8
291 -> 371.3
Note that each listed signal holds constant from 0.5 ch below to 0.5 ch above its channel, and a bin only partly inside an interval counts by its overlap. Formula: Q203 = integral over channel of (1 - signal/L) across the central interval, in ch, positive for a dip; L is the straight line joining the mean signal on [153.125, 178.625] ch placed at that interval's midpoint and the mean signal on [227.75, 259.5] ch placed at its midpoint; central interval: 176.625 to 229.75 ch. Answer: 5.3 ch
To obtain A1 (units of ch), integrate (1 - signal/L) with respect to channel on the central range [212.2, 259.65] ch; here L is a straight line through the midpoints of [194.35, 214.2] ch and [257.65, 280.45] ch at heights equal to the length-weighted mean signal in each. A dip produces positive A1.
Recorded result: 4.1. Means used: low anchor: 359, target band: 334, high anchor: 372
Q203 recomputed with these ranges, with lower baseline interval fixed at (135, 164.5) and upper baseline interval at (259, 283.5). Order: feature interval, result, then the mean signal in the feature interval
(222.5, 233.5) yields 0.56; 347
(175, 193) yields 3.40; 292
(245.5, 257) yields 0.09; 367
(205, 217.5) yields 2.70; 285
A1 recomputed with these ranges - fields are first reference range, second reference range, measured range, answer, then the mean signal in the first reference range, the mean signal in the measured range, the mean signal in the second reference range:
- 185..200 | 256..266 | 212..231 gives 3.4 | 361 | 295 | 356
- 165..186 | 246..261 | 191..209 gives -3.4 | 305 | 385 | 364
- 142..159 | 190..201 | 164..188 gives 4.5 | 366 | 307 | 390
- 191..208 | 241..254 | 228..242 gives -0.1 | 386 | 362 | 350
